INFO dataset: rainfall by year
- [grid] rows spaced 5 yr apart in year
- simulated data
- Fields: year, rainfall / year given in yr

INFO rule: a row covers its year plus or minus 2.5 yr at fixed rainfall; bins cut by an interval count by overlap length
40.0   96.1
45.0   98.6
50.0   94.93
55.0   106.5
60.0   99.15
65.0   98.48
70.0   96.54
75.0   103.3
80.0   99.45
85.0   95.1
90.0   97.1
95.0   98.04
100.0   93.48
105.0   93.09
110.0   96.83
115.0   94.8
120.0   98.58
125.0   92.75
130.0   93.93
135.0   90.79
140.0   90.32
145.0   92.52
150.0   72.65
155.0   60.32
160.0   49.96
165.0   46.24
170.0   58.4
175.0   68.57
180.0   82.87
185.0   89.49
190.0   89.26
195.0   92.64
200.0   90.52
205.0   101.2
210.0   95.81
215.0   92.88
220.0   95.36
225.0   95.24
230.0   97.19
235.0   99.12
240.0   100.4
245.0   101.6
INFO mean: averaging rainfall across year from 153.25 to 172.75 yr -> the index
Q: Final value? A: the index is 53.7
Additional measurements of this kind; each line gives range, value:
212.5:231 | 95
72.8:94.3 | 98.6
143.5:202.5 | 74.1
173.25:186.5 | 80.3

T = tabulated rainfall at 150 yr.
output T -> 72.65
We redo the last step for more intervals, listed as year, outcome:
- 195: 92.64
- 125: 92.75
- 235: 99.12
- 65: 98.48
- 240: 100.4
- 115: 94.8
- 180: 82.87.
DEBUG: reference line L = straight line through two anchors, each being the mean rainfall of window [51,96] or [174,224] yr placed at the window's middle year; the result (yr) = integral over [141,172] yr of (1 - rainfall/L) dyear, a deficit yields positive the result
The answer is 9.58 yr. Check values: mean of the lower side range 99.2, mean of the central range 64.7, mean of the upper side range 90.7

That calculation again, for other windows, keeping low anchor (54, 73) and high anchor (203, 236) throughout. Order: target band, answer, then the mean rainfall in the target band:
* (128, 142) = 0.94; 91.6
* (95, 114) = 0.76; 95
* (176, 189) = 1.71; 84.5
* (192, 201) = 0.50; 91.6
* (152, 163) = 4.75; 55.5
